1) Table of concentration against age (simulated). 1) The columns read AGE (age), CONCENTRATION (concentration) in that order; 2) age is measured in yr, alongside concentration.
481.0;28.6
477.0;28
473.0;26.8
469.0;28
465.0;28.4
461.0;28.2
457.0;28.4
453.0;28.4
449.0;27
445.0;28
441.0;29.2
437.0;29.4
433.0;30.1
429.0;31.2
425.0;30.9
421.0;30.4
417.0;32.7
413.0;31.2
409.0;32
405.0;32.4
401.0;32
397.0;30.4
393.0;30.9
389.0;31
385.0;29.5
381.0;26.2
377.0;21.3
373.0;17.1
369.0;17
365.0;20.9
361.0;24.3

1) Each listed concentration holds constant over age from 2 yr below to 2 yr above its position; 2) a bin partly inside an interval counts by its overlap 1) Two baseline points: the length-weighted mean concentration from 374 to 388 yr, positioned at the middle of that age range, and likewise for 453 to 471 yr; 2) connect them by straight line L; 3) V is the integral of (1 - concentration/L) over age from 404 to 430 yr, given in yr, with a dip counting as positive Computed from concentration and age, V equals -4.71 yr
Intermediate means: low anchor 25.4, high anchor 28.3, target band 31.5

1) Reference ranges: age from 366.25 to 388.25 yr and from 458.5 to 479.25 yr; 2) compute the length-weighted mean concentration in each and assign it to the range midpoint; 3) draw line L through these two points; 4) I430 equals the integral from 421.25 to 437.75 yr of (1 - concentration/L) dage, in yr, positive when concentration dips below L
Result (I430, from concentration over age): -3.1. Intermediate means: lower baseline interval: 22.7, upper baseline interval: 27.9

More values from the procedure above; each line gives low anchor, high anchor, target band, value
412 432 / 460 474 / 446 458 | 0.5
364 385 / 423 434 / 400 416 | -2.8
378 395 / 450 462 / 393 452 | -3.9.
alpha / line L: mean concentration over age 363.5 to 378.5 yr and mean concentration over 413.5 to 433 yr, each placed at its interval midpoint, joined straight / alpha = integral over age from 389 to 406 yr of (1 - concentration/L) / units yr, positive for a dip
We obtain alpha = -4.2 yr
